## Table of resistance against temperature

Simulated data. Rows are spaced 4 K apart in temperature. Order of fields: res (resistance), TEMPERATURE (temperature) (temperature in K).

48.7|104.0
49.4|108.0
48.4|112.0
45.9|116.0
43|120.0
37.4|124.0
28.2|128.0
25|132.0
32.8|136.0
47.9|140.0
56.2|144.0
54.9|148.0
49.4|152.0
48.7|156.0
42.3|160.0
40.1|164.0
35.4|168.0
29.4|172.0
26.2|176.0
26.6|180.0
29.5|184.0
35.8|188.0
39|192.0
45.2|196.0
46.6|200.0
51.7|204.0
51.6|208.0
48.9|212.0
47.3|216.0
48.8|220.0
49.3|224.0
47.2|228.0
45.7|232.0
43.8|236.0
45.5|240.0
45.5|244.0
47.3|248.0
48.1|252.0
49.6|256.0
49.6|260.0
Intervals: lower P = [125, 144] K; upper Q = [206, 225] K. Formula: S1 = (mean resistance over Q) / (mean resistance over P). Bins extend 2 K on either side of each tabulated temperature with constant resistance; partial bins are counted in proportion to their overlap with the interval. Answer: 1.36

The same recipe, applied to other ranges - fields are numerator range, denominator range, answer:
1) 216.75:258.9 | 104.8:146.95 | 1.12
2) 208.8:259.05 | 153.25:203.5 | 1.26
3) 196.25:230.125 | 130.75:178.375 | 1.19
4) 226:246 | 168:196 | 1.41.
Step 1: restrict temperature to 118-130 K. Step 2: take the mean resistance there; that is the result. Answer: 36.2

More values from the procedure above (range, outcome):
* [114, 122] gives 44.5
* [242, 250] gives 46.4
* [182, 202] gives 39.2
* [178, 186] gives 28.1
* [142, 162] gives 50.3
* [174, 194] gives 31.4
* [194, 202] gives 45.9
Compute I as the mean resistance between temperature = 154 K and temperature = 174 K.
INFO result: 39.2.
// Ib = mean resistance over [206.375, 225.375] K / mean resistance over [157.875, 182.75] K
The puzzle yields 1.48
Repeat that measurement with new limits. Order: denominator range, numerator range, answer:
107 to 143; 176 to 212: 1.01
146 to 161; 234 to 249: 0.92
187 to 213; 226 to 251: 1.00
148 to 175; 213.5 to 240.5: 1.13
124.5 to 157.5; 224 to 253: 1.09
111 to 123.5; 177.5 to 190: 0.68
